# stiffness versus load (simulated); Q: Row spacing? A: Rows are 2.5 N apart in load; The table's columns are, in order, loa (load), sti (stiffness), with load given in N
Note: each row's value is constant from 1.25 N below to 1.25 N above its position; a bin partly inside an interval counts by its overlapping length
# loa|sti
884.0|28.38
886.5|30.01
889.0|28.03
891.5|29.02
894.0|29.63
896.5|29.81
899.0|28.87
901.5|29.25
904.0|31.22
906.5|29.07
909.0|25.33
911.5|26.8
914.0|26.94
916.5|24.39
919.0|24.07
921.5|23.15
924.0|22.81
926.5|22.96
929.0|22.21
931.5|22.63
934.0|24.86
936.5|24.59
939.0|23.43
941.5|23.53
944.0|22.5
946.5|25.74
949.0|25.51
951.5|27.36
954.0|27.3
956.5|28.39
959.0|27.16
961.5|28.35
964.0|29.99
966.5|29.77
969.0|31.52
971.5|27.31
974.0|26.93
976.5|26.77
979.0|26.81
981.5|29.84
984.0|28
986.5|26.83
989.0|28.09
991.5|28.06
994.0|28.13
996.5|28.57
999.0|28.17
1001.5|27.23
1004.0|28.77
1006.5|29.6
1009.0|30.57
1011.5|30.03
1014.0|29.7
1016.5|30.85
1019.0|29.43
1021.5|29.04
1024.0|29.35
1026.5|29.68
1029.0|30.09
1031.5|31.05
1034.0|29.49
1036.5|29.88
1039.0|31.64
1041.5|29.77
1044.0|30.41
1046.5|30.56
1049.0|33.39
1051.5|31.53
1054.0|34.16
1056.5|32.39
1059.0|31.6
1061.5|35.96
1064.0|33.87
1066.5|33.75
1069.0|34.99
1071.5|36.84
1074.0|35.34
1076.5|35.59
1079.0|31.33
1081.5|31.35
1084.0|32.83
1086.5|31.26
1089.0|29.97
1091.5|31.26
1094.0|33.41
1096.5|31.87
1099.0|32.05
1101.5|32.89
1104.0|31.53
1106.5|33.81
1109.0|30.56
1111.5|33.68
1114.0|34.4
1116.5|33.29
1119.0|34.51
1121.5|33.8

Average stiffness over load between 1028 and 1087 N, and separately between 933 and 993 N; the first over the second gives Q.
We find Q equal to 1.2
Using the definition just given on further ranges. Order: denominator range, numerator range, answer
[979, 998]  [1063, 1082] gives 1.22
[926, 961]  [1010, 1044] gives 1.20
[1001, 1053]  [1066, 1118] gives 1.09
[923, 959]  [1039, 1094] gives 1.33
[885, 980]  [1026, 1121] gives 1.22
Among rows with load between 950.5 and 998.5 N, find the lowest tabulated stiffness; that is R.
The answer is 26.77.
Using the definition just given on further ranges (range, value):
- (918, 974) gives 22.21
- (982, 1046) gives 26.83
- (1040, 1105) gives 29.77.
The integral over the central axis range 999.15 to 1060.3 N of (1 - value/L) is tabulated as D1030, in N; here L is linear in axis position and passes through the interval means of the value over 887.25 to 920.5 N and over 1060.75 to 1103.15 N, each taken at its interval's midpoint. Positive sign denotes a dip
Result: 2.38 N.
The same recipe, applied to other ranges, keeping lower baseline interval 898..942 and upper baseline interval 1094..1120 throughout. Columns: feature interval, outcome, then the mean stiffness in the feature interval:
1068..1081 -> -1.3 N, 34.6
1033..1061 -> -0.9 N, 31.5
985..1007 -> 0.2 N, 28.1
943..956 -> 0.3 N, 25.9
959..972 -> -1.0 N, 29.3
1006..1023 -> -0.4 N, 29.9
